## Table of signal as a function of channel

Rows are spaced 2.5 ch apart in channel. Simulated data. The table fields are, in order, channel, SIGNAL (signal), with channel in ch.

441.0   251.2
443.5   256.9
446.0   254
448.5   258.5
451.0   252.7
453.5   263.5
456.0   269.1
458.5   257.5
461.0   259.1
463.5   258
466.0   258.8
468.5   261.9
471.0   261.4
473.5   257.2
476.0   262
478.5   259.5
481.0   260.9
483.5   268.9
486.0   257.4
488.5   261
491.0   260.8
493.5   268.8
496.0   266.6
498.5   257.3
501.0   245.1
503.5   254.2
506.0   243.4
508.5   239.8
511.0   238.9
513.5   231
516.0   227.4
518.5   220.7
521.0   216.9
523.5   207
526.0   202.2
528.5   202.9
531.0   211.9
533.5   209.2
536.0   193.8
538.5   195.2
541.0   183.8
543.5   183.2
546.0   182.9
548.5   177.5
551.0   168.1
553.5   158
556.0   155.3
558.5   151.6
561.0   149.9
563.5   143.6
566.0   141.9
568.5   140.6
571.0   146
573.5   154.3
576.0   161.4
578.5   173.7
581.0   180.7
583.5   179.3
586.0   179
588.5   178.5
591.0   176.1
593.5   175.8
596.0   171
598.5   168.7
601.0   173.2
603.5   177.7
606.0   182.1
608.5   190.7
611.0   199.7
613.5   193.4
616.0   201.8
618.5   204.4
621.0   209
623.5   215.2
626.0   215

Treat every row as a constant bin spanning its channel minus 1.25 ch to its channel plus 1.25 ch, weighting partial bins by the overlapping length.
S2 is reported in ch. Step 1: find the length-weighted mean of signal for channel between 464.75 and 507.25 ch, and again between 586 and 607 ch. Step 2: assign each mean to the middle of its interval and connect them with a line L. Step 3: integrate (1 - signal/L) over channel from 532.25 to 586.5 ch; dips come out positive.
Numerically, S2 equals 9.3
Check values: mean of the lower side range 259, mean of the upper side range 176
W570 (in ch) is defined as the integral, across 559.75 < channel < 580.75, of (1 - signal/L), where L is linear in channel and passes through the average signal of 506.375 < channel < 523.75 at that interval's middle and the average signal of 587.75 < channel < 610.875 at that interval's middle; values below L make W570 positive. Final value 4.5 ch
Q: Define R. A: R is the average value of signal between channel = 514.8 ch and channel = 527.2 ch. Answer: 215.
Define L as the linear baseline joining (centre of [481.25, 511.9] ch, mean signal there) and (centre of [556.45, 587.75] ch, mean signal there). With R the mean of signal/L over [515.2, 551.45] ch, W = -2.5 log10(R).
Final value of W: 0.05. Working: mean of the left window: 256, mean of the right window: 159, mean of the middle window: 199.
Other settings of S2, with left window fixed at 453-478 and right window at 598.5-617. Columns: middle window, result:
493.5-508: -0.7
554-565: 3.2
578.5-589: 1.1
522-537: 1.5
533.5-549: 2.3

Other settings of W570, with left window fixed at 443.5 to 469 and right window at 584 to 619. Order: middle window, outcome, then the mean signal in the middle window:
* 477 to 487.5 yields -0.7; 262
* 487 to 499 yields -1.2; 263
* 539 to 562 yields 4.5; 169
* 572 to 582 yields 1.5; 167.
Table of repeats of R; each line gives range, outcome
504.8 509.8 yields 242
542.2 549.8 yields 181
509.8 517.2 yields 232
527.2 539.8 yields 203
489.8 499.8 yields 263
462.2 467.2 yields 258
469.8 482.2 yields 260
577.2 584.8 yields 178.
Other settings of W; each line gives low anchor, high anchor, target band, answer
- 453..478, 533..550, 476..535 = -0.080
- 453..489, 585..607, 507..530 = 0.038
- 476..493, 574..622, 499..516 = 0.018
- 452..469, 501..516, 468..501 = -0.044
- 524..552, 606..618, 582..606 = 0.110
